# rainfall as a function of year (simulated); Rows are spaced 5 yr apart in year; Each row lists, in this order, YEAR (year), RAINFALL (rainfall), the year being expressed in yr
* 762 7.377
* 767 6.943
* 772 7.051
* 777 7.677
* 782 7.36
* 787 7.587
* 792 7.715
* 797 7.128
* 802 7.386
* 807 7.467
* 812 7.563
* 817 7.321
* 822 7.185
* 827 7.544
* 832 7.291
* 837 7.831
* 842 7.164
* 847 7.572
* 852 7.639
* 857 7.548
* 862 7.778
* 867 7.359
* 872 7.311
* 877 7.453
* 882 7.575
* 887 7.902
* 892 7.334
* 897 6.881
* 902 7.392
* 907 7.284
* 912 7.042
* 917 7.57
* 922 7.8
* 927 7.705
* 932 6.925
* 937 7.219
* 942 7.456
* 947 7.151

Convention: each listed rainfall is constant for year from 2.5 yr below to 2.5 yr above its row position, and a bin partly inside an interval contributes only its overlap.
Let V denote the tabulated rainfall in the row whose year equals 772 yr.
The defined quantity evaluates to 7.051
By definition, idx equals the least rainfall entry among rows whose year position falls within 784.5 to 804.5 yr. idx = 7.128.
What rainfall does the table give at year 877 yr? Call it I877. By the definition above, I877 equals 7.453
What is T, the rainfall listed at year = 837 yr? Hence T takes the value 7.831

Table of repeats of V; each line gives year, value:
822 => 7.185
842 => 7.164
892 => 7.334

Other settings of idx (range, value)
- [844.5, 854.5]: 7.572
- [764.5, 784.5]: 6.943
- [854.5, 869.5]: 7.359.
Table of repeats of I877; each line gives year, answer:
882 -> 7.575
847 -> 7.572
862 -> 7.778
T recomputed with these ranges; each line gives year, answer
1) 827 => 7.544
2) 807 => 7.467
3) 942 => 7.456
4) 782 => 7.36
